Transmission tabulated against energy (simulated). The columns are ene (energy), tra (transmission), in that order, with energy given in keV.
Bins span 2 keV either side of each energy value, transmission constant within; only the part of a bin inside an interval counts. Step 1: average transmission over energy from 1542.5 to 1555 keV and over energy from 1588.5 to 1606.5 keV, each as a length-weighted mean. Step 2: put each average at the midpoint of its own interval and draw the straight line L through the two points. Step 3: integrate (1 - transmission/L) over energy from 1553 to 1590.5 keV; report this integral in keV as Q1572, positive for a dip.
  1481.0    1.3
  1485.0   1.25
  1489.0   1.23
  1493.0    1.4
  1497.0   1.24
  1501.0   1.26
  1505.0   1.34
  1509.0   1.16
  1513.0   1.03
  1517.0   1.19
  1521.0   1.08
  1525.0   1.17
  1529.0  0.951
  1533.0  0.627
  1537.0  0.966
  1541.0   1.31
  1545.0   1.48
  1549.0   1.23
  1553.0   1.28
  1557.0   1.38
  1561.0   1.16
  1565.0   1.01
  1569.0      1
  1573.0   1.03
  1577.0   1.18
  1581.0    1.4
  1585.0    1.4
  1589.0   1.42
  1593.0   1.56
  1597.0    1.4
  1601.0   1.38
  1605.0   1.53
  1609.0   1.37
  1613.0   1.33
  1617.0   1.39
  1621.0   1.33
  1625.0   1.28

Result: 4.6 keV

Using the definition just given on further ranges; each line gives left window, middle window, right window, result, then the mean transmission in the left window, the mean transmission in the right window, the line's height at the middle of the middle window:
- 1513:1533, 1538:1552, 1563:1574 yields -3.8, 1.04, 1.01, 1.03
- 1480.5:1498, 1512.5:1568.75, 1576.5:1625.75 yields 8.5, 1.29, 1.39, 1.33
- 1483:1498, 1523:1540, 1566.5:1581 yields 3.5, 1.28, 1.11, 1.2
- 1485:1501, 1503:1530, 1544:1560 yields 3.3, 1.28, 1.32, 1.3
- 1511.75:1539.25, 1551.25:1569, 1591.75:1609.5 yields 0.3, 1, 1.45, 1.21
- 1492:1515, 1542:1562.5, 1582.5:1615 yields 0.3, 1.23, 1.42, 1.33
